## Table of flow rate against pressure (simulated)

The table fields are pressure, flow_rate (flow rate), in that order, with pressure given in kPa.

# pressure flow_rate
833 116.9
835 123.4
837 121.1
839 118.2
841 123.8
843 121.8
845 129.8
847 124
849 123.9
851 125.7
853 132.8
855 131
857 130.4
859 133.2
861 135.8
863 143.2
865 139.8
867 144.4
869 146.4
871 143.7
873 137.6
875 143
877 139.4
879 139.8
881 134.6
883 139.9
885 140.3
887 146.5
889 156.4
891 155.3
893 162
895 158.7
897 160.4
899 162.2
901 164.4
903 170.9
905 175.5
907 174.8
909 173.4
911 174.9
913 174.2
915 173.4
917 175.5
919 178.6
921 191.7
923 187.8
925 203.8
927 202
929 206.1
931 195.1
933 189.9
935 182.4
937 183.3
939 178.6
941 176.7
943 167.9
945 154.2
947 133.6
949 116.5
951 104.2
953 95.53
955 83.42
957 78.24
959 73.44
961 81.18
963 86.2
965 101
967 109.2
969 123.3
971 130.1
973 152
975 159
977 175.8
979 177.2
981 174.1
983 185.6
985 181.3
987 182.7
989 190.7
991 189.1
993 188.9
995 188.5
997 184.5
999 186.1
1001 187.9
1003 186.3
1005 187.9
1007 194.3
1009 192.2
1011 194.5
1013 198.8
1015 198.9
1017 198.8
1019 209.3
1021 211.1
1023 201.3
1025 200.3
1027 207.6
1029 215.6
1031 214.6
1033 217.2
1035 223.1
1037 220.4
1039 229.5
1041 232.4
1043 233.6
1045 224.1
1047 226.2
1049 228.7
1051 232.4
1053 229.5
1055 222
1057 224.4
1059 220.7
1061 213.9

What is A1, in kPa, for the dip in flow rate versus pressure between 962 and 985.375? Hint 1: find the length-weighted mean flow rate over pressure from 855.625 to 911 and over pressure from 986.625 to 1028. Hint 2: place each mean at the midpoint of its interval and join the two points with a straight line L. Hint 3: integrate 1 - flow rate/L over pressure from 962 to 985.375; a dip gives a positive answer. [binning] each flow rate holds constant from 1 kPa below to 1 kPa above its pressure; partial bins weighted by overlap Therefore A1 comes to 4.8 kPa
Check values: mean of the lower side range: 150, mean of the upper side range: 194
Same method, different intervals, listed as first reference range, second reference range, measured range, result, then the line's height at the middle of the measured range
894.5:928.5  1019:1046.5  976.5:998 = 2.00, 202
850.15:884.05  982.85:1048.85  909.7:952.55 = -1.98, 166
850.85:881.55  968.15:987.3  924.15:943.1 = -4.44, 154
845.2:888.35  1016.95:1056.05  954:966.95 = 6.87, 182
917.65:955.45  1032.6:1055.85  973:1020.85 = 3.13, 200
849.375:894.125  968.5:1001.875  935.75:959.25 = 4.57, 163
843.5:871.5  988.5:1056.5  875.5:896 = -0.05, 147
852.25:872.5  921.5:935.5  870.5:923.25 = 2.52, 168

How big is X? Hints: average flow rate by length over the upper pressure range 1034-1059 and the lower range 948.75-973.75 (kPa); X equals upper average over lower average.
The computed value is 2.23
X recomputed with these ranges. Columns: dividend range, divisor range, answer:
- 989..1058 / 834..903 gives 1.49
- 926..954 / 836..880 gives 1.23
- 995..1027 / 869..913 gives 1.26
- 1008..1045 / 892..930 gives 1.19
